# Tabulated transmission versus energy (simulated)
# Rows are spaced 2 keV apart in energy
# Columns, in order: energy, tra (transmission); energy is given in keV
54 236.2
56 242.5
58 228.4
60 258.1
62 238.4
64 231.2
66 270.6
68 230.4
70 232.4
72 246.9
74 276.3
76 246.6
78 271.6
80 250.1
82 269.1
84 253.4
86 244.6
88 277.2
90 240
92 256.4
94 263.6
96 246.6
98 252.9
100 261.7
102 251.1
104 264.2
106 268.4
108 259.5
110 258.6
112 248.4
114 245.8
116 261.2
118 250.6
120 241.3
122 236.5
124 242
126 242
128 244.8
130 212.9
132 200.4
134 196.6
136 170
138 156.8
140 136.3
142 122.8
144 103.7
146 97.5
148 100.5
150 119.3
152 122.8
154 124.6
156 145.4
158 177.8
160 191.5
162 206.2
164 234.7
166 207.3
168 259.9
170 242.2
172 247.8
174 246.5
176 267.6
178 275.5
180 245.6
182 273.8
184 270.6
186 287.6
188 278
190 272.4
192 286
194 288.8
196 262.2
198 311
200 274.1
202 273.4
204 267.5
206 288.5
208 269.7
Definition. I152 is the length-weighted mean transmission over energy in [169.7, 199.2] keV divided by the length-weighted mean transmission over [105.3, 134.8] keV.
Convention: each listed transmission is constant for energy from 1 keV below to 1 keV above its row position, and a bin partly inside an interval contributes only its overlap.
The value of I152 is 1.1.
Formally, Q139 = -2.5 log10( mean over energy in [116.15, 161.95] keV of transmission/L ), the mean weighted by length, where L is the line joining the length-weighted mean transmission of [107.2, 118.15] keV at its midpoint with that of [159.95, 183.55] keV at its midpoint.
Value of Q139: 0.38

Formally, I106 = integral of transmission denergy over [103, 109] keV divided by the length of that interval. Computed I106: 264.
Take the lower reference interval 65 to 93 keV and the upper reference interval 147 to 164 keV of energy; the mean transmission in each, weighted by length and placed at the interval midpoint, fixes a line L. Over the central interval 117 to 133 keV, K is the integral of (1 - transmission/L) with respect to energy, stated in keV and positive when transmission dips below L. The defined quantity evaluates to -3.3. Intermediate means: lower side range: 255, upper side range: 154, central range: 234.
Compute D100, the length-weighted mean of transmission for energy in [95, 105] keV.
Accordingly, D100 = 255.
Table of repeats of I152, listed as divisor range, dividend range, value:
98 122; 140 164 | 0.56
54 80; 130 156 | 0.57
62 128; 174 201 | 1.09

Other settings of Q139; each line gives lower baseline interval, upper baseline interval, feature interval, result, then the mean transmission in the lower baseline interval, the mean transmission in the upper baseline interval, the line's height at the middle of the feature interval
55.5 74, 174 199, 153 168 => 0.38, 244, 275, 269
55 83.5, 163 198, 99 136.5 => 0.06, 250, 263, 255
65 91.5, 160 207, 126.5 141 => 0.33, 255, 262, 259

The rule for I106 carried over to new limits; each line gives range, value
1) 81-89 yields 261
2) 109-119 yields 253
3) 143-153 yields 109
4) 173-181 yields 259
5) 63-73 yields 242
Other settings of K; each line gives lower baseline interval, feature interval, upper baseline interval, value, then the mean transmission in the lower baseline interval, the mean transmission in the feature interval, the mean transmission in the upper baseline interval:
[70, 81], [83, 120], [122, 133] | -2.0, 256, 255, 229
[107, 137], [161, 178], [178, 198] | 1.5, 234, 241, 276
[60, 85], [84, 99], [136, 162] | -2.1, 252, 254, 137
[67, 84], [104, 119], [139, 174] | -2.8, 253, 257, 169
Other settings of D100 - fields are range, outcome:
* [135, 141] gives 154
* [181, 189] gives 278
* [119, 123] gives 239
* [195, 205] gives 278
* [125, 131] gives 233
